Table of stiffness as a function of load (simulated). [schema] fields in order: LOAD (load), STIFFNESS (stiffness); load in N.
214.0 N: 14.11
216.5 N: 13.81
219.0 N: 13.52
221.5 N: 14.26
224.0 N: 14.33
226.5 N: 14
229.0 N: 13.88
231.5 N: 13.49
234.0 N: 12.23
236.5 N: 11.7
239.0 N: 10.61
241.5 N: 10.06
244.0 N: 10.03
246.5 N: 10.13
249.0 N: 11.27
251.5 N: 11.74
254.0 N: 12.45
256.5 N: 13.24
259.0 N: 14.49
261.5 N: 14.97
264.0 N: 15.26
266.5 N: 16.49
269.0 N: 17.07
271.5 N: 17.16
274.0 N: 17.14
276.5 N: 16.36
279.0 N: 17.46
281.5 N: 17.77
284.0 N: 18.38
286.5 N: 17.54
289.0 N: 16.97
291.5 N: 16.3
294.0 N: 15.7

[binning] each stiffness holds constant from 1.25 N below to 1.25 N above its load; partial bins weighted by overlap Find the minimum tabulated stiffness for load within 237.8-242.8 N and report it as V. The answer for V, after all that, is 10.06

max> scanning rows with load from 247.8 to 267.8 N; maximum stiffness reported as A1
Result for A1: 16.49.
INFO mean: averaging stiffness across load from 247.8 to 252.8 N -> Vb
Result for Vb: 11.5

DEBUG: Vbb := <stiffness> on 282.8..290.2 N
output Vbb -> 17.6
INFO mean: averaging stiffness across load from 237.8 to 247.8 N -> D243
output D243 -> 10.2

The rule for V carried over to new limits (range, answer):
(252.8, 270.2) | 12.45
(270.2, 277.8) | 16.36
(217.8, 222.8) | 13.52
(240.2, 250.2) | 10.03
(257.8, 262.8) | 14.49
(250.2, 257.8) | 11.74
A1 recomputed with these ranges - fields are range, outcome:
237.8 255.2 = 12.45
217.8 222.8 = 14.26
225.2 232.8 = 14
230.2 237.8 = 13.49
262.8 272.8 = 17.16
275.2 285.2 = 18.38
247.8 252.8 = 11.74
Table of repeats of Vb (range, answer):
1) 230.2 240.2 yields 12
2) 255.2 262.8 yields 14.2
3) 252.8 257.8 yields 12.9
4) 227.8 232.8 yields 13.7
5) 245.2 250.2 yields 10.7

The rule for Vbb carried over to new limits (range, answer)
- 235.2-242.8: 10.8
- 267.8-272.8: 17.1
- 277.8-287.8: 17.8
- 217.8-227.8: 14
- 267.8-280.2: 17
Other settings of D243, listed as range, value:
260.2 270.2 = 15.9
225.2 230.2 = 13.9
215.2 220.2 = 13.7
